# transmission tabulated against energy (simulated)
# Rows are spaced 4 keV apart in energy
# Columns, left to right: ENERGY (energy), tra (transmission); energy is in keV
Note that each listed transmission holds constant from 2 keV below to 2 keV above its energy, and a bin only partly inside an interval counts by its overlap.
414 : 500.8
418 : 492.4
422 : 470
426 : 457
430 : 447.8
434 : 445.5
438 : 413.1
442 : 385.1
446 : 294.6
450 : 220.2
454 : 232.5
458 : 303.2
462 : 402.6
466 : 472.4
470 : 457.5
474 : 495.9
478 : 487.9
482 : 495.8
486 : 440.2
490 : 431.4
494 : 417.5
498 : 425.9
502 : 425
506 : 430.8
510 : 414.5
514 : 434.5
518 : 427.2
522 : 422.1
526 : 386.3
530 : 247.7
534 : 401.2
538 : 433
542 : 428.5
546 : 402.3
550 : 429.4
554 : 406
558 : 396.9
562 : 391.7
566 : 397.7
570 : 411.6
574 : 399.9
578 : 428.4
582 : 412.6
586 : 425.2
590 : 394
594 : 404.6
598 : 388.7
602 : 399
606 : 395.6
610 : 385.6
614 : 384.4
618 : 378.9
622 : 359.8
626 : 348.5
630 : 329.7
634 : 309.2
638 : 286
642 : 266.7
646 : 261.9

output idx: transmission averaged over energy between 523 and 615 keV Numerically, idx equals 398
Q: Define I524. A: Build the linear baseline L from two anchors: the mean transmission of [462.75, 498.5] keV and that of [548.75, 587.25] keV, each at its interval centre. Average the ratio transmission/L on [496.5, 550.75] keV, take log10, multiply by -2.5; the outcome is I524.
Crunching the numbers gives 0.07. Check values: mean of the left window 458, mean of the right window 409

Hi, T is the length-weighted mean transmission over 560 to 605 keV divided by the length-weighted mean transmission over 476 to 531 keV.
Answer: 1.0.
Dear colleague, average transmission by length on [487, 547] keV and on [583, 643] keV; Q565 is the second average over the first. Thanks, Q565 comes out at 0.89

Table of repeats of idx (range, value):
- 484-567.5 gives 409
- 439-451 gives 316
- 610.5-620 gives 382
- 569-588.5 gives 415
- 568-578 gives 410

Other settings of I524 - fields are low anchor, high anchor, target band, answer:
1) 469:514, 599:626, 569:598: -0.03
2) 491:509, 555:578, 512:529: 0.03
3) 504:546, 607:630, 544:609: -0.06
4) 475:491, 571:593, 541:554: 0.04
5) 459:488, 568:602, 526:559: 0.09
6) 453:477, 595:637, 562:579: -0.08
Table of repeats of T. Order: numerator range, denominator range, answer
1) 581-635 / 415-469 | 0.97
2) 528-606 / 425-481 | 1.01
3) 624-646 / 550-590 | 0.74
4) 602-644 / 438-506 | 0.87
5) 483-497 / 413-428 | 0.91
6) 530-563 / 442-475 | 1.12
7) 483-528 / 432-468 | 1.21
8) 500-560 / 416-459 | 1.07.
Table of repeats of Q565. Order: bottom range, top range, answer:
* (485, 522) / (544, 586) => 0.96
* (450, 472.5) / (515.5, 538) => 1.06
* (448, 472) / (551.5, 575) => 1.15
